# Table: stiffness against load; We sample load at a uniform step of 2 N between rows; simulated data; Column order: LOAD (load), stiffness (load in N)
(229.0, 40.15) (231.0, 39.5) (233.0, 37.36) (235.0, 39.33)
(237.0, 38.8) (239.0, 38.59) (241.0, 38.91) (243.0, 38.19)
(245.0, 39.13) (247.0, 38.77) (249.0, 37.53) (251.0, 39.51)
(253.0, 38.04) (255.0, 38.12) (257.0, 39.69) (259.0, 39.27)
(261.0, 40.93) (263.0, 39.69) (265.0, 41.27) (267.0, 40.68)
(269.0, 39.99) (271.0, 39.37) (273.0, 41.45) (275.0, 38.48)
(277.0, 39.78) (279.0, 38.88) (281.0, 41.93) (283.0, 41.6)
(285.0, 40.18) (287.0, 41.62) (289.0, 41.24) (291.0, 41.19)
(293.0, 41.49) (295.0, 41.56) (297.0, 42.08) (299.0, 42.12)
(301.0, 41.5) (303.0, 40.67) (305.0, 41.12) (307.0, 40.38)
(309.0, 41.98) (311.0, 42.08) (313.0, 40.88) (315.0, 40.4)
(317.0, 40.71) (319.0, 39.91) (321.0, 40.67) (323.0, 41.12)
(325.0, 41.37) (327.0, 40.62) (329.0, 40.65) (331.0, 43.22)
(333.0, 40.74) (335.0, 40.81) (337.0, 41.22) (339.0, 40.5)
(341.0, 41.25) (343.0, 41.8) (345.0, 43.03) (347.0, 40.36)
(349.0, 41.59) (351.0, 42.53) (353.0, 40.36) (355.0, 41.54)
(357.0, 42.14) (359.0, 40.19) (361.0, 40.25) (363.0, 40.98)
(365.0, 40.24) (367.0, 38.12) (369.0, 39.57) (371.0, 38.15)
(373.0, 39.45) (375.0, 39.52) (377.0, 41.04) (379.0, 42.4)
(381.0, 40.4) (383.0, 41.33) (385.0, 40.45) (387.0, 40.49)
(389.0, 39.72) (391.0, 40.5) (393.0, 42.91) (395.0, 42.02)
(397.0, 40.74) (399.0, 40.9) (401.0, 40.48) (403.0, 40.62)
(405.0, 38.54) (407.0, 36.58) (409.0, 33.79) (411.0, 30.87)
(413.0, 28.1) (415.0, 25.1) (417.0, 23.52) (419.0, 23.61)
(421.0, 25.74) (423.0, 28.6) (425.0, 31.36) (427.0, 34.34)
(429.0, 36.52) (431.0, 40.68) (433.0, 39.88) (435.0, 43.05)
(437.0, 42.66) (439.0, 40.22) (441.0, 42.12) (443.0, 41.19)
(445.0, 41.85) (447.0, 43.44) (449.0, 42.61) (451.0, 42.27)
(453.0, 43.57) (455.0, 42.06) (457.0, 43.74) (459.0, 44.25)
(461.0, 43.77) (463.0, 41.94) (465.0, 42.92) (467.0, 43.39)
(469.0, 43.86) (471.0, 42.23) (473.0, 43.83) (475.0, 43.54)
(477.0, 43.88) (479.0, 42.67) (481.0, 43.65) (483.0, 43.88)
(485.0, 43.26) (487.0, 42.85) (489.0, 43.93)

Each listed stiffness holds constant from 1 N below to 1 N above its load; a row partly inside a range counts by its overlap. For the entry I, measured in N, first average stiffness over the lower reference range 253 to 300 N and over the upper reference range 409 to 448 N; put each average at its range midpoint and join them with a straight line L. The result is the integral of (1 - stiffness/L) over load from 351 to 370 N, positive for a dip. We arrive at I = -1.6 N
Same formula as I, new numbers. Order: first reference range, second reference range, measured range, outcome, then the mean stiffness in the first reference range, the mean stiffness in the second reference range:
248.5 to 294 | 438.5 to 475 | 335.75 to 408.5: 1.75 N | 40.1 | 42.8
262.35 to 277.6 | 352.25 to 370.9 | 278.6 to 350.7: -1.84 N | 40.1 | 40.3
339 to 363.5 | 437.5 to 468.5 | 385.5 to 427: 7.15 N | 41.3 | 42.6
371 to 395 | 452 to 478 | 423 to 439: 1.66 N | 40.7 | 43.3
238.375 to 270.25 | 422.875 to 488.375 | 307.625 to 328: -0.47 N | 39.3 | 41.7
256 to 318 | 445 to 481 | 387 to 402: 0.44 N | 40.8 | 43.2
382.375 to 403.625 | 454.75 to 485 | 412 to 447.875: 6.01 N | 40.9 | 43.3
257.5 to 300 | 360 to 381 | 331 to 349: -0.50 N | 40.7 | 40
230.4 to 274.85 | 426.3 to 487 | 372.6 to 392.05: 0.29 N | 39.3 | 42.3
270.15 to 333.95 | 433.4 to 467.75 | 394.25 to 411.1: 1.38 N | 41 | 42.6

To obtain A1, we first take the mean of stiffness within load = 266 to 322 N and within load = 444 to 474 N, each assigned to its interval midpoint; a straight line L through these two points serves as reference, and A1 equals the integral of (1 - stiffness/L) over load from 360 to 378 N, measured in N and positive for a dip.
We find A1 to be 0.9 N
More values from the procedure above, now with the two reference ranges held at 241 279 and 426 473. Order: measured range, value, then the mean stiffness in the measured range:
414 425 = 4.1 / 25.9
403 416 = 2.7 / 32.8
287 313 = -1.0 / 41.4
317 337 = -0.4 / 41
